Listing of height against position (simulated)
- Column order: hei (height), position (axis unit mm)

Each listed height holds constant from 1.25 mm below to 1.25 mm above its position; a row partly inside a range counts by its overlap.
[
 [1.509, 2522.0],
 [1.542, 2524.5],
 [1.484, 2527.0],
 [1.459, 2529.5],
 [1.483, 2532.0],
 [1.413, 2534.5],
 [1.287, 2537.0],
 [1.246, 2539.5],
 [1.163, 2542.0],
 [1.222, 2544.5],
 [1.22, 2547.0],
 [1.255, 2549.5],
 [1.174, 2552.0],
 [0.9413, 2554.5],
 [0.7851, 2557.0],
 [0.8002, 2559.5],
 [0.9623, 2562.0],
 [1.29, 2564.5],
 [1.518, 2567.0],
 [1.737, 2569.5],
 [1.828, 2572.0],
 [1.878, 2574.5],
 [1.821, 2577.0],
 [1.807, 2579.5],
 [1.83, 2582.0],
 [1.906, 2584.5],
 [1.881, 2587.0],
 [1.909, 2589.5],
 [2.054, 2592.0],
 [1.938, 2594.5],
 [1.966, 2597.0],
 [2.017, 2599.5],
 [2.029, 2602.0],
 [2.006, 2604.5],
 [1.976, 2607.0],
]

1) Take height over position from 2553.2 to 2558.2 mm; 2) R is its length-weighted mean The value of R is 0.867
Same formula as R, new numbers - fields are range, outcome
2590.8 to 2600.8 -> 1.99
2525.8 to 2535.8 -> 1.46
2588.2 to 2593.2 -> 1.98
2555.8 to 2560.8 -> 0.794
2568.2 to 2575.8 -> 1.81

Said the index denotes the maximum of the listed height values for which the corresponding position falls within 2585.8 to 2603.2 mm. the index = 2.054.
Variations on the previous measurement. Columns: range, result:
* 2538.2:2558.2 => 1.255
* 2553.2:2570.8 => 1.737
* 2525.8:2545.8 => 1.484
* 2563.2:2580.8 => 1.878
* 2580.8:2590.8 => 1.909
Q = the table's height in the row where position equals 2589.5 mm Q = 1.909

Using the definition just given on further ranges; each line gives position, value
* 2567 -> 1.518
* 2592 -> 2.054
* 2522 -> 1.509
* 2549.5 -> 1.255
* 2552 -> 1.174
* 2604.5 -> 2.006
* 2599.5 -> 2.017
